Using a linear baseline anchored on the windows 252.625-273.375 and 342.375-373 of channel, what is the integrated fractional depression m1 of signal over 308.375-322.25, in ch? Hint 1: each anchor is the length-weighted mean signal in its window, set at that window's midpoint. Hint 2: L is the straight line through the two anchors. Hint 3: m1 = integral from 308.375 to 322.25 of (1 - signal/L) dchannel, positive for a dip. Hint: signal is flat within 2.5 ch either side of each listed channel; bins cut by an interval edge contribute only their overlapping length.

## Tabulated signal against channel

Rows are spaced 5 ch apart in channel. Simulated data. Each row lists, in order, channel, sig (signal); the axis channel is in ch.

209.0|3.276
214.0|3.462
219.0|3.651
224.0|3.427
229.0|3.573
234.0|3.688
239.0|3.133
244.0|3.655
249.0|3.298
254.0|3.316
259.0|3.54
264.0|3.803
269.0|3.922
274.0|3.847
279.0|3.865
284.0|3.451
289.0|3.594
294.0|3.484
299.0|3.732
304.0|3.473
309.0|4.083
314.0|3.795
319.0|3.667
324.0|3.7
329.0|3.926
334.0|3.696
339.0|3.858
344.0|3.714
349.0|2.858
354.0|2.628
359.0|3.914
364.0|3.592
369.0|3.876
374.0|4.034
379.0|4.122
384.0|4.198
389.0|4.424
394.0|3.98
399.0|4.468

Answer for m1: -0.99 ch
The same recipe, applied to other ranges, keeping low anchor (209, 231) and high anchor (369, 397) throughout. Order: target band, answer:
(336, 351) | 1.78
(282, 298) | 1.01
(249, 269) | 0.46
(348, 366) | 3.40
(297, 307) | 0.52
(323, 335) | 0.40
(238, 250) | 0.65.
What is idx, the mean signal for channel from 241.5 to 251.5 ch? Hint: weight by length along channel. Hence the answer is 3.48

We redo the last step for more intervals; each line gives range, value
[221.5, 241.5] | 3.46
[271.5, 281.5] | 3.86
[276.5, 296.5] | 3.6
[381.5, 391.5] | 4.31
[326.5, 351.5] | 3.61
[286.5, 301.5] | 3.6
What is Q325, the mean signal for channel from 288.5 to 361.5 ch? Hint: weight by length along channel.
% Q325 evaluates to 3.61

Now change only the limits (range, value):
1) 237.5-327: 3.64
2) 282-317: 3.66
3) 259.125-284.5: 3.78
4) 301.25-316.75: 3.78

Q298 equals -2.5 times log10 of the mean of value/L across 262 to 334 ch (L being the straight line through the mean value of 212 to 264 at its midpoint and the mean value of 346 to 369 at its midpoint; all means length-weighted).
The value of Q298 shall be -0.10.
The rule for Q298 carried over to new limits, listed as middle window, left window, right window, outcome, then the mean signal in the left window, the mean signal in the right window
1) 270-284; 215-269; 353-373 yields -0.07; 3.53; 3.61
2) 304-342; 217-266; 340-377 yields -0.08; 3.5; 3.54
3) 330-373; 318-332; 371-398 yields 0.11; 3.77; 4.16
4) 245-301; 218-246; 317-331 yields 0.00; 3.51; 3.76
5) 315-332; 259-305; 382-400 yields 0.04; 3.68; 4.25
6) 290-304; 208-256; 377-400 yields 0.06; 3.45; 4.23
